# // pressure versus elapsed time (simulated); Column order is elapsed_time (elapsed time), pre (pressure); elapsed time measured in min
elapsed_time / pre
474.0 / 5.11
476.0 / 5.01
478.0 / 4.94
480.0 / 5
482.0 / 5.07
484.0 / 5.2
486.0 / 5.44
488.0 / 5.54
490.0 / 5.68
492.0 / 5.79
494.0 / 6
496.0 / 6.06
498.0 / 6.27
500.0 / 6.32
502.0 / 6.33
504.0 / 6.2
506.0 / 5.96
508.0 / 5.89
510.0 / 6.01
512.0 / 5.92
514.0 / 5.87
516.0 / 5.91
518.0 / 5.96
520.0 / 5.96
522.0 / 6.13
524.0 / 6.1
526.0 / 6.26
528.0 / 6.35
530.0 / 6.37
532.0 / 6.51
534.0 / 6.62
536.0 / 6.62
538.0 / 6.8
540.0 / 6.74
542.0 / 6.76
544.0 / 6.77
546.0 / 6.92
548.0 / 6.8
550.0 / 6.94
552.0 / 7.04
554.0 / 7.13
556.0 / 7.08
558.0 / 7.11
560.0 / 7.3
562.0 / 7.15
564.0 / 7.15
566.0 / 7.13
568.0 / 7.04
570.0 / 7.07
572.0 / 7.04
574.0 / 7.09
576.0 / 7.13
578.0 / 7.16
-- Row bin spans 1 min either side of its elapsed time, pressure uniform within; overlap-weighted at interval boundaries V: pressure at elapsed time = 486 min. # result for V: 5.44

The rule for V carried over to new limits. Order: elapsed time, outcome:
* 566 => 7.13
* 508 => 5.89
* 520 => 5.96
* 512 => 5.92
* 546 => 6.92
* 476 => 5.01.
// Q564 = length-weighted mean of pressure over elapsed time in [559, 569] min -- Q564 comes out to 7.15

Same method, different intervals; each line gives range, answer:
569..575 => 7.07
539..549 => 6.8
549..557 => 7.05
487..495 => 5.75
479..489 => 5.25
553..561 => 7.16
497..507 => 6.22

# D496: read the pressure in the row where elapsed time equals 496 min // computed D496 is 6.06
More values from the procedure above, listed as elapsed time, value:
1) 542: 6.76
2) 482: 5.07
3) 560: 7.3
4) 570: 7.07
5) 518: 5.96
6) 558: 7.11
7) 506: 5.96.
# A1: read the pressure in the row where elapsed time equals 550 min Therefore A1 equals 6.94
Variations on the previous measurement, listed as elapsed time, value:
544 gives 6.77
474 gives 5.11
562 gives 7.15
